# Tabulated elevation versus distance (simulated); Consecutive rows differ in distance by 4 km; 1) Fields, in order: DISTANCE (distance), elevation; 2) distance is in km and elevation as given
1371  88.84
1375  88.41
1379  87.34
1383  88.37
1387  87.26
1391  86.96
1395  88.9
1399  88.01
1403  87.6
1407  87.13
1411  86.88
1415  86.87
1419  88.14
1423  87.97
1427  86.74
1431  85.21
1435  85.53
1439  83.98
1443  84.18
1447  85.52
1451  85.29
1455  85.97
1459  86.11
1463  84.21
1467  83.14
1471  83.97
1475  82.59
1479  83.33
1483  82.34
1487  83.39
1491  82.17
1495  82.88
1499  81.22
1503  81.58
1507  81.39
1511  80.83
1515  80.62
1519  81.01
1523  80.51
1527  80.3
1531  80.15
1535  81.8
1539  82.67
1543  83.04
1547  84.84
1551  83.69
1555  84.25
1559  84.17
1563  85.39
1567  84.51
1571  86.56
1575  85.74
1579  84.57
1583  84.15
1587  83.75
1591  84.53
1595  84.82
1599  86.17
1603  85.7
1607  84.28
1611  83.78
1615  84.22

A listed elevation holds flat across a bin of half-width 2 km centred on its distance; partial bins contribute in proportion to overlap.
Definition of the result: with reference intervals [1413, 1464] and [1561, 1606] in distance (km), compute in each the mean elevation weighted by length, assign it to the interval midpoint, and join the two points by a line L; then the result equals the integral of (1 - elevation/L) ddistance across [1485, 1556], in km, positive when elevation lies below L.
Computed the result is 2.8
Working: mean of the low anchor 85.9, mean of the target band 82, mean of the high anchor 85.1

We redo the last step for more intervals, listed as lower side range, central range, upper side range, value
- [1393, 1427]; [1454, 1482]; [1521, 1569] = 0.5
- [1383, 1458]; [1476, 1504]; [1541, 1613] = 1.1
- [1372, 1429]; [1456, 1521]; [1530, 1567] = 2.0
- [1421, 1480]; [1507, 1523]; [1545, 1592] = 0.7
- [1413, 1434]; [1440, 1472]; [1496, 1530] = 0.0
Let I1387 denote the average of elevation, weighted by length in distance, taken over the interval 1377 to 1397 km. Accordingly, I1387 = 87.8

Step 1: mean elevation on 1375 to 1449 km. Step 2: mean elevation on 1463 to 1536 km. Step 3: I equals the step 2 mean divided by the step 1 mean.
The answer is 0.94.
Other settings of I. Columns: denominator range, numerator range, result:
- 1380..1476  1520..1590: 0.97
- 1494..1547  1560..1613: 1.04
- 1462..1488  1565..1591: 1.02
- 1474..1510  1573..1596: 1.03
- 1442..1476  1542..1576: 1.00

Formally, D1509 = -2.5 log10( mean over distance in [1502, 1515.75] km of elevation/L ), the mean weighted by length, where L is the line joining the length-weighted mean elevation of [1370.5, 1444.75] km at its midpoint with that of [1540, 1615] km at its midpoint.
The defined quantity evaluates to 0.06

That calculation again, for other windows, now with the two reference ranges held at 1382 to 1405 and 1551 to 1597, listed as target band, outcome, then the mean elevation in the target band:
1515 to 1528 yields 0.065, 80.6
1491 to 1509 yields 0.054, 81.8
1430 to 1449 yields 0.027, 84.9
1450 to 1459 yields 0.013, 85.8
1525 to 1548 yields 0.043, 82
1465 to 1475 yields 0.040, 83.4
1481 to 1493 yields 0.046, 82.6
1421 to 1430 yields 0.002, 87.1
